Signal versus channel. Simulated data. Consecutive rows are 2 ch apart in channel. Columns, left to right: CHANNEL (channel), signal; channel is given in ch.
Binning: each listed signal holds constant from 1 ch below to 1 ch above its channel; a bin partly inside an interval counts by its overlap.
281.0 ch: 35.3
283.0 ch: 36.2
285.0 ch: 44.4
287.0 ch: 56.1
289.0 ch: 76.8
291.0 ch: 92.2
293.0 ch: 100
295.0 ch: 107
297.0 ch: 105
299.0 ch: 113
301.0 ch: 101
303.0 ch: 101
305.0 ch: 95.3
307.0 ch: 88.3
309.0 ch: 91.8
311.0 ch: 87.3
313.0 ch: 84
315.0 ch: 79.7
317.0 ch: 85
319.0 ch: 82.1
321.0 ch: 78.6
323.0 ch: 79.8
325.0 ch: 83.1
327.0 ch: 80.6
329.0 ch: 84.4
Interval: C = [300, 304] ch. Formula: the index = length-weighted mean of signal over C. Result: 101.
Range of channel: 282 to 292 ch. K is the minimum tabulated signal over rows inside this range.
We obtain 36.2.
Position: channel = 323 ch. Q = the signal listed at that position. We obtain 79.8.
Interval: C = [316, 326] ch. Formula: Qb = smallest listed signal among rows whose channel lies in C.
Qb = 78.6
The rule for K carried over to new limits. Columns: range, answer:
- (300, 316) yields 79.7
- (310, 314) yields 84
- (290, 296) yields 92.2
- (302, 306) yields 95.3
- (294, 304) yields 101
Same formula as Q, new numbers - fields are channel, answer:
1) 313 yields 84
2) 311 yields 87.3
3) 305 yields 95.3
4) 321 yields 78.6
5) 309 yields 91.8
